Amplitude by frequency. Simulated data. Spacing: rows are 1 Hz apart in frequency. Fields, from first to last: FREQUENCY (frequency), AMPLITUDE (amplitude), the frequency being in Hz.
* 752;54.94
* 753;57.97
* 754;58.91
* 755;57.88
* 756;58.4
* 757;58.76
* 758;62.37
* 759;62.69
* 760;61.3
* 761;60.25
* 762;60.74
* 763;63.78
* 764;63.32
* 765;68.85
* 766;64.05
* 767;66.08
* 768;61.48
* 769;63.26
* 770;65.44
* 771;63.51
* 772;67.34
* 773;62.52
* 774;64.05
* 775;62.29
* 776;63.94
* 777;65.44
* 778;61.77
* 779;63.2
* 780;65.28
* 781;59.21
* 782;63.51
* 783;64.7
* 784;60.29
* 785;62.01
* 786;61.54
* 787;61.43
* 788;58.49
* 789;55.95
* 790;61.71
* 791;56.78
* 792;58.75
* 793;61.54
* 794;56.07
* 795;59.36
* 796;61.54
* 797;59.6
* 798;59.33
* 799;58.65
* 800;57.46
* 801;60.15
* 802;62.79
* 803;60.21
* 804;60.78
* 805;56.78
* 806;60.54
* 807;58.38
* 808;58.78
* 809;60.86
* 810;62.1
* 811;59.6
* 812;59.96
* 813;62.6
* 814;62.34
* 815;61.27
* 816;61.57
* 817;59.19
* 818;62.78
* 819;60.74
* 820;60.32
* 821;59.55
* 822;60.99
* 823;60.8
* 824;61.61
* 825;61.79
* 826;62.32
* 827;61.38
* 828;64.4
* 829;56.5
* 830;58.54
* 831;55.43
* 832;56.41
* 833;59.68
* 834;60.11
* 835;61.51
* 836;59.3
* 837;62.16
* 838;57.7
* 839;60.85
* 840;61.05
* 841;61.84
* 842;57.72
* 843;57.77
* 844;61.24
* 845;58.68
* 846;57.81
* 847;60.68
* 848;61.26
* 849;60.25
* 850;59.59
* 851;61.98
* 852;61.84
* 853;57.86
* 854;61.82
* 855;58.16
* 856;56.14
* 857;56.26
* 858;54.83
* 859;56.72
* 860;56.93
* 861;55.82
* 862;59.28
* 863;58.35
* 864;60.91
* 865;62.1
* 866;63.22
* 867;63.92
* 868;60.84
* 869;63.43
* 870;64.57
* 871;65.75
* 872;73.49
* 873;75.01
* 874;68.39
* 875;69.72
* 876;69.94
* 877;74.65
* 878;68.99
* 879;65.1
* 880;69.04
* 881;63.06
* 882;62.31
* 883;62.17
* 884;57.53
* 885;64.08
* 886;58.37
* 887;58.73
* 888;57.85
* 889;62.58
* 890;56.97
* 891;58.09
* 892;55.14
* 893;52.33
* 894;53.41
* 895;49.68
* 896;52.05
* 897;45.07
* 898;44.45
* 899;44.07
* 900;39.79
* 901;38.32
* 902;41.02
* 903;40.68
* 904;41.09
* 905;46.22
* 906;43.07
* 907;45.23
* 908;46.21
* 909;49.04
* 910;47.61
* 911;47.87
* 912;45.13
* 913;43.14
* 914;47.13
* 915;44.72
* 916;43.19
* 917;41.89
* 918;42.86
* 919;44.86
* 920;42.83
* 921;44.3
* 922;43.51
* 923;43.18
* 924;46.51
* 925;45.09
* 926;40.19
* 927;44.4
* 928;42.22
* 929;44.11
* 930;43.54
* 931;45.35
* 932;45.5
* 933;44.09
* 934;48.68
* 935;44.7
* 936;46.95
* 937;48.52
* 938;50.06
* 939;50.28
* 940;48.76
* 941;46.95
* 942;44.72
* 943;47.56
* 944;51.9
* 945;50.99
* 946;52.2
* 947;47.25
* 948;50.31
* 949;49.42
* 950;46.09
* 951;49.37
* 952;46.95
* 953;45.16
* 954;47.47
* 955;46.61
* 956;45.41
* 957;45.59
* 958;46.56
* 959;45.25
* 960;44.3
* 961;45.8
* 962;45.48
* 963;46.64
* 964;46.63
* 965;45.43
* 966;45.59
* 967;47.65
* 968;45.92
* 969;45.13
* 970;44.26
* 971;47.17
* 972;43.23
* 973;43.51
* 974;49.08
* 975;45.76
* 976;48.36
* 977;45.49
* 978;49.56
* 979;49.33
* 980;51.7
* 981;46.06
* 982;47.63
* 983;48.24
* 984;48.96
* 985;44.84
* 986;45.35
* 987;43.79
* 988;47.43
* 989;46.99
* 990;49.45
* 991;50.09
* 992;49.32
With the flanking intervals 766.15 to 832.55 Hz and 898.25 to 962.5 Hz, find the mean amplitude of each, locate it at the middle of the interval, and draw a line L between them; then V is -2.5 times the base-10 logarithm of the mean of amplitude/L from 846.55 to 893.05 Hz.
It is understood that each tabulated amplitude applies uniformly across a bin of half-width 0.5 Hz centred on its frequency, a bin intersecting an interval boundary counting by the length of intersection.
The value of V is -0.18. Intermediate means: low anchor 61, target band 61.9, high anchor 45.6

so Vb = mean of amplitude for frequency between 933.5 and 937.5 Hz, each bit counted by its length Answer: 47.2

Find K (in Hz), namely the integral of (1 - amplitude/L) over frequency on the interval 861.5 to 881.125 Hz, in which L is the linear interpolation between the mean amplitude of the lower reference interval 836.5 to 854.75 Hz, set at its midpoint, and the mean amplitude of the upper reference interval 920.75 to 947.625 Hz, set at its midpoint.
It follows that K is -3.5 Hz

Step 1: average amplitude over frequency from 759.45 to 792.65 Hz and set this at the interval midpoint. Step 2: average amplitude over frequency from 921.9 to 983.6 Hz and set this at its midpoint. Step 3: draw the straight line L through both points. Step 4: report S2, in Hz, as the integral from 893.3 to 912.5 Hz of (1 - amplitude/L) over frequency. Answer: 2.2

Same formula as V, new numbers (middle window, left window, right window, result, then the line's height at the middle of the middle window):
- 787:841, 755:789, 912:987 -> -0.02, 58.7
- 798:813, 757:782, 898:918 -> -0.03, 58.3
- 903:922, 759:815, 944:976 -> 0.14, 50.8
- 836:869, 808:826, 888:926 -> -0.08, 55.3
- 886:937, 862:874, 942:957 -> 0.20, 55.8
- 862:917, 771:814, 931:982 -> -0.05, 52.7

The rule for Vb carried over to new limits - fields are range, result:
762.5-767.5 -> 65.2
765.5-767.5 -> 65.1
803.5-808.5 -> 59.1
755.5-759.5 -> 60.6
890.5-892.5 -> 56.6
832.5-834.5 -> 59.9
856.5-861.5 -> 56.1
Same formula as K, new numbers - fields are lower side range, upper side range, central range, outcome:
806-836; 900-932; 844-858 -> -1.0 Hz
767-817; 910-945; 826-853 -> -2.0 Hz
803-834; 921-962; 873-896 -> -3.9 Hz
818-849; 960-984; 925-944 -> 1.6 Hz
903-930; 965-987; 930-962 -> -1.2 Hz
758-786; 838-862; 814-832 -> 0.0 Hz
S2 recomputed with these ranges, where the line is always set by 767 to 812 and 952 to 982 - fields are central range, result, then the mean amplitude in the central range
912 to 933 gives 2.57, 44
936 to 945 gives -0.01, 48.6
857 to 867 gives -0.68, 58.8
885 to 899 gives -0.41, 54.2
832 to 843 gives -0.53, 59.9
